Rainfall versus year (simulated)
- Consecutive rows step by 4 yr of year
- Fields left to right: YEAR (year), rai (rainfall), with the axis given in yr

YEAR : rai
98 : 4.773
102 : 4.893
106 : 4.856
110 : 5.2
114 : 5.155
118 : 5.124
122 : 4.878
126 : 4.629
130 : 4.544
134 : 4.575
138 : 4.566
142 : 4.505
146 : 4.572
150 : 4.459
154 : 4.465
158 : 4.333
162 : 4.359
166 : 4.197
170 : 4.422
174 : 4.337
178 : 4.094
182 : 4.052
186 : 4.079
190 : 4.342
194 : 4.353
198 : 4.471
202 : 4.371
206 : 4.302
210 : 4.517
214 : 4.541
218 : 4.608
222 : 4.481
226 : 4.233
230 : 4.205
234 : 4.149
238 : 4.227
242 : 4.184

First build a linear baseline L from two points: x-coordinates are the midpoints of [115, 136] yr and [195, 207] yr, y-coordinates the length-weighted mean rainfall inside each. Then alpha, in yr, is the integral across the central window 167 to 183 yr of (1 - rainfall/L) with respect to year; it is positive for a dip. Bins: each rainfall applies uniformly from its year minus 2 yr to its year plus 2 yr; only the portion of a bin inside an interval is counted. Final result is 1.0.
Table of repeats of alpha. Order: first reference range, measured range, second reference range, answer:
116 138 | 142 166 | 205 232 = 1.1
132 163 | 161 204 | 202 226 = 1.8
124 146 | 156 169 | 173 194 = 0.1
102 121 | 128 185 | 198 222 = 4.8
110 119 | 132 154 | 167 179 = 0.9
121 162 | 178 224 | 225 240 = -0.5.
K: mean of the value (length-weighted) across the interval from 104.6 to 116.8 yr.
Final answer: 5.08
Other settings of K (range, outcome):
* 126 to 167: 4.47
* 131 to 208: 4.36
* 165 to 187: 4.2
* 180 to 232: 4.35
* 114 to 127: 4.94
